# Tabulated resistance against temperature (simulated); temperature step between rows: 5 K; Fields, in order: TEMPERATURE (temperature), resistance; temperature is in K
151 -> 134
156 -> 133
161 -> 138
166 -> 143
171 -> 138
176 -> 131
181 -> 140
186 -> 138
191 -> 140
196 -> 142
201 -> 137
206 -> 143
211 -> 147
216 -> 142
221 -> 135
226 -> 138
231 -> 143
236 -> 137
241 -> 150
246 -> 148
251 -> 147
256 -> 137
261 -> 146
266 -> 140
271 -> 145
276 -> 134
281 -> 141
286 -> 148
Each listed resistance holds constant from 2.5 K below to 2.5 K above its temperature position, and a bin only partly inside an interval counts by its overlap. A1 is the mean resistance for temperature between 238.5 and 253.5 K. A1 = 148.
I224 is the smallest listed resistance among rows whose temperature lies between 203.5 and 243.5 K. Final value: 135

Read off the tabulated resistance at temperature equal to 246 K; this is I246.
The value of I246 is 148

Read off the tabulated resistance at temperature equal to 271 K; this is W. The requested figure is 145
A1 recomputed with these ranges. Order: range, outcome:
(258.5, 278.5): 141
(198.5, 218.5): 142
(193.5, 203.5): 140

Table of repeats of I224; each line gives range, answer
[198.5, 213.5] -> 137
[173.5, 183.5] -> 131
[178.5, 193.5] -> 138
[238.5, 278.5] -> 134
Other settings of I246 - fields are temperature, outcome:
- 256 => 137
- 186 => 138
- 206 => 143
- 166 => 143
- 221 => 135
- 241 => 150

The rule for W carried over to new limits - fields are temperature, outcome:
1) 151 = 134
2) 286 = 148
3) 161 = 138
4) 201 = 137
